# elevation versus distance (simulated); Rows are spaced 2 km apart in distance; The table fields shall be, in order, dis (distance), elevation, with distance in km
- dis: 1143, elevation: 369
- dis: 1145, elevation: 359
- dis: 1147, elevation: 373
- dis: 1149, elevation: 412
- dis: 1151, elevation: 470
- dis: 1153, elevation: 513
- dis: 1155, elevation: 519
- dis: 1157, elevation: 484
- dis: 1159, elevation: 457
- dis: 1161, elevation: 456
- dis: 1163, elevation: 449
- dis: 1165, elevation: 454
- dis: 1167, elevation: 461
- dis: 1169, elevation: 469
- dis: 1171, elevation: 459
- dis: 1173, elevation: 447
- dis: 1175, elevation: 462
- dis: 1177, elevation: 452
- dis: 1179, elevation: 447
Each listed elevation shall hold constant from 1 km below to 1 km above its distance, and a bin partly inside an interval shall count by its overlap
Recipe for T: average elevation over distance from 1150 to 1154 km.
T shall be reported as 492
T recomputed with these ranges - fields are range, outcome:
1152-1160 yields 493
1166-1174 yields 459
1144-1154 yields 425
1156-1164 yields 462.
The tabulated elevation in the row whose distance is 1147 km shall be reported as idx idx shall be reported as 373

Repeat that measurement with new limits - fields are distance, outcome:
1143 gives 369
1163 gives 449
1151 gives 470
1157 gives 484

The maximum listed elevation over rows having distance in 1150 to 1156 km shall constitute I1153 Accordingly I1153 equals 519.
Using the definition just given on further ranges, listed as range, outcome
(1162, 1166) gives 454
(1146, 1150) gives 412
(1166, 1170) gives 469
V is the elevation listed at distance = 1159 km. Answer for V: 457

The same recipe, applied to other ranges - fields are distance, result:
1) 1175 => 462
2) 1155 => 519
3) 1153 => 513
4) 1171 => 459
